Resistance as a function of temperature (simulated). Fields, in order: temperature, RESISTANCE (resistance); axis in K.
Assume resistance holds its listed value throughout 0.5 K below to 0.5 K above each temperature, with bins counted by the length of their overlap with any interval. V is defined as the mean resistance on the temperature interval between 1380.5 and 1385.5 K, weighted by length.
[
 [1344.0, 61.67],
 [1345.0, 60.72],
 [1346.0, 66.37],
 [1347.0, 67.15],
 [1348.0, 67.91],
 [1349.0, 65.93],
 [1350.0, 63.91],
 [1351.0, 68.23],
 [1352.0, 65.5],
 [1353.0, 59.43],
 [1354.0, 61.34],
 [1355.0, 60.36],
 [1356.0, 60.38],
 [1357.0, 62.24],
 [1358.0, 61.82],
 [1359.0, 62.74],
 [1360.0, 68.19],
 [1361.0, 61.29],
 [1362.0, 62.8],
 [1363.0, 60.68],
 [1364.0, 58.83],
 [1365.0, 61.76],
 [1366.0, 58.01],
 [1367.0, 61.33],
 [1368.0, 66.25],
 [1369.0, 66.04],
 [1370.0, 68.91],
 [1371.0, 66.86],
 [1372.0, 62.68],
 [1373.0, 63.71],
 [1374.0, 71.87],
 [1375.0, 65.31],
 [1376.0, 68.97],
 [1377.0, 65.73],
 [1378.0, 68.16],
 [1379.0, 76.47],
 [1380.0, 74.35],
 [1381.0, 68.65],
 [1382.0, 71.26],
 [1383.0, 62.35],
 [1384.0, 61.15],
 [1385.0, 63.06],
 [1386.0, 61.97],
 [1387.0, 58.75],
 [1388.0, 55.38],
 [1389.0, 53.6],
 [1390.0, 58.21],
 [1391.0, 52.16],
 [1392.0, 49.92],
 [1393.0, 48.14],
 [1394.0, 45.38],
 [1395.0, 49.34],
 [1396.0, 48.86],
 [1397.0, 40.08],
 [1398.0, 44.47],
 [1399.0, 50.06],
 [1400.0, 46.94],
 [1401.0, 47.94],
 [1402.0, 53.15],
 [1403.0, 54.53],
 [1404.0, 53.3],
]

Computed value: 65.3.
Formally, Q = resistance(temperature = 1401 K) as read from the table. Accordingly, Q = 47.94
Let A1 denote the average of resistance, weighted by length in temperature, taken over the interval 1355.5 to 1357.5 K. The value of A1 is 61.3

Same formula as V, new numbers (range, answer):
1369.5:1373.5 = 65.5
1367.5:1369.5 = 66.1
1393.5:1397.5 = 45.9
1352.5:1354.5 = 60.4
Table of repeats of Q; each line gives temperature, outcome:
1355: 60.36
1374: 71.87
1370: 68.91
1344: 61.67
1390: 58.21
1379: 76.47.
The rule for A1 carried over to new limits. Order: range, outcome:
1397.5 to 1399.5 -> 47.3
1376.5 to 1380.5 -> 71.2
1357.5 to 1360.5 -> 64.2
